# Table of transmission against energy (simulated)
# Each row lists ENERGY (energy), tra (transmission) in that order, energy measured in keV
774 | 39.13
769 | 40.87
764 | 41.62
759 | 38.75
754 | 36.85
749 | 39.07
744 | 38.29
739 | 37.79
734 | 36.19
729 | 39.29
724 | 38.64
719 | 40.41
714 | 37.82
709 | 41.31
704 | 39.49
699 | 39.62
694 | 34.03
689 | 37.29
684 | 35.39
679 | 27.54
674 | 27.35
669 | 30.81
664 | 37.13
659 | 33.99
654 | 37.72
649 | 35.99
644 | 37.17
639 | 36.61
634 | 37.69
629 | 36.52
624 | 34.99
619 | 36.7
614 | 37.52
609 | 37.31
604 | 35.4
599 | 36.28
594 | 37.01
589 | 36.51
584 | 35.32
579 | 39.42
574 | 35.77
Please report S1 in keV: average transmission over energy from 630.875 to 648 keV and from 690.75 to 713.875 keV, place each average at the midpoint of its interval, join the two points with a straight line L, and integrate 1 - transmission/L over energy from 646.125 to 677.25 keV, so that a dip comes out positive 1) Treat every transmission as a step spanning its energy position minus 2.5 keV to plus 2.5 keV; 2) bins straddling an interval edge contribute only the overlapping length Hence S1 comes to 3.2 keV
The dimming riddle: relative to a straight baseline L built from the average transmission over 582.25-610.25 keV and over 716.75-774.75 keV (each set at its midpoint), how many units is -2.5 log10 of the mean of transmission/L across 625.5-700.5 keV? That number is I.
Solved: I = 0.08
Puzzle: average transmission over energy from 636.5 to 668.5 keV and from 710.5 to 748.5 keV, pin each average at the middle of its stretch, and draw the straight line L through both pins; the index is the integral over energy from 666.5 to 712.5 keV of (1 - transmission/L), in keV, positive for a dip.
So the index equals 3.0 keV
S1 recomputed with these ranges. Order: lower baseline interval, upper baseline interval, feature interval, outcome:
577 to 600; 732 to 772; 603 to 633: 0.6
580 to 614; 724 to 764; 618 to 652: 0.4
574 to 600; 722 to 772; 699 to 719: -0.7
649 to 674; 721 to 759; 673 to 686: 1.8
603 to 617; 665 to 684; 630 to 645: -1.4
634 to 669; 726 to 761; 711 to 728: -0.7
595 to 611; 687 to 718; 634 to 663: 0.6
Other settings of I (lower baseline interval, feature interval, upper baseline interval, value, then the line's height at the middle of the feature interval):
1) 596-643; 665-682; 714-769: 0.26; 37.5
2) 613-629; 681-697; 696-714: 0.10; 39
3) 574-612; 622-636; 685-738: 0.02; 37.2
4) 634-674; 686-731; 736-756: -0.05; 36.9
